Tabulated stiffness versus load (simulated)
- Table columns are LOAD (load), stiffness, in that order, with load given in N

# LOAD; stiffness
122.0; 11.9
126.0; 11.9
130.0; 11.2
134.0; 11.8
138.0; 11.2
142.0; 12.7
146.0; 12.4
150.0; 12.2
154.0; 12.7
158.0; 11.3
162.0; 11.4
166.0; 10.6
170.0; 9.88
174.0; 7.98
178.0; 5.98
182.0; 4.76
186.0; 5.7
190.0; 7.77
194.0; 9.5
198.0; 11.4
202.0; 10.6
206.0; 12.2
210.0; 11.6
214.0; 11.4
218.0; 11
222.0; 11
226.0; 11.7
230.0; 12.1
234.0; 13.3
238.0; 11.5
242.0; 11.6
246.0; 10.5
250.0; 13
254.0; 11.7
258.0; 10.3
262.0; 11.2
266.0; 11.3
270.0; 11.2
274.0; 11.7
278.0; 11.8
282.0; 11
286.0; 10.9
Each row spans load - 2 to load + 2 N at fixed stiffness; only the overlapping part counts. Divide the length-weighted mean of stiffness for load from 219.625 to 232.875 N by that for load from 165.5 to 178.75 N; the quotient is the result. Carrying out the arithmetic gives 1.4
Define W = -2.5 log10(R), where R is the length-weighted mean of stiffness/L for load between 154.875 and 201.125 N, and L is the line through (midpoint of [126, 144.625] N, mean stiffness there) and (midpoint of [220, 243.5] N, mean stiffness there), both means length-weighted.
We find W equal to 0.308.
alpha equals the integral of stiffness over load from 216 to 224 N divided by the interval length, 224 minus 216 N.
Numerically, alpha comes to 11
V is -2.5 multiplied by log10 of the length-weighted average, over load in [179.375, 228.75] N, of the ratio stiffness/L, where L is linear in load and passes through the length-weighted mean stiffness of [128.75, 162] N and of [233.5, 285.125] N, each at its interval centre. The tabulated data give 0.18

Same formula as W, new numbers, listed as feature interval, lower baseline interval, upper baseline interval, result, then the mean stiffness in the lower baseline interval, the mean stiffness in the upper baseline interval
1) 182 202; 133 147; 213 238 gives 0.37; 12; 11.7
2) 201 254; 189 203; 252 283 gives -0.11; 9.91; 11.3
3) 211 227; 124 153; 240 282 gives 0.03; 11.9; 11.4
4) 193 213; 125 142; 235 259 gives 0.04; 11.6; 11.6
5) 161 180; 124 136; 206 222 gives 0.26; 11.6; 11.4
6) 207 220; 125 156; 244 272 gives 0.02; 12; 11.3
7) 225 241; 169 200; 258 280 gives -0.23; 7.81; 11.3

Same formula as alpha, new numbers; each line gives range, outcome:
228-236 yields 12.7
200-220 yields 11.4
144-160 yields 12.2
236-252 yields 11.7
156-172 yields 10.8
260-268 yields 11.2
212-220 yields 11.2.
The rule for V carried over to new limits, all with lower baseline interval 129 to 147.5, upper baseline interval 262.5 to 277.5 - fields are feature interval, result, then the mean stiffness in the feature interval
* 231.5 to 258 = -0.03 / 11.8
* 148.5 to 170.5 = 0.04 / 11.4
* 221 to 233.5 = -0.03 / 11.9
